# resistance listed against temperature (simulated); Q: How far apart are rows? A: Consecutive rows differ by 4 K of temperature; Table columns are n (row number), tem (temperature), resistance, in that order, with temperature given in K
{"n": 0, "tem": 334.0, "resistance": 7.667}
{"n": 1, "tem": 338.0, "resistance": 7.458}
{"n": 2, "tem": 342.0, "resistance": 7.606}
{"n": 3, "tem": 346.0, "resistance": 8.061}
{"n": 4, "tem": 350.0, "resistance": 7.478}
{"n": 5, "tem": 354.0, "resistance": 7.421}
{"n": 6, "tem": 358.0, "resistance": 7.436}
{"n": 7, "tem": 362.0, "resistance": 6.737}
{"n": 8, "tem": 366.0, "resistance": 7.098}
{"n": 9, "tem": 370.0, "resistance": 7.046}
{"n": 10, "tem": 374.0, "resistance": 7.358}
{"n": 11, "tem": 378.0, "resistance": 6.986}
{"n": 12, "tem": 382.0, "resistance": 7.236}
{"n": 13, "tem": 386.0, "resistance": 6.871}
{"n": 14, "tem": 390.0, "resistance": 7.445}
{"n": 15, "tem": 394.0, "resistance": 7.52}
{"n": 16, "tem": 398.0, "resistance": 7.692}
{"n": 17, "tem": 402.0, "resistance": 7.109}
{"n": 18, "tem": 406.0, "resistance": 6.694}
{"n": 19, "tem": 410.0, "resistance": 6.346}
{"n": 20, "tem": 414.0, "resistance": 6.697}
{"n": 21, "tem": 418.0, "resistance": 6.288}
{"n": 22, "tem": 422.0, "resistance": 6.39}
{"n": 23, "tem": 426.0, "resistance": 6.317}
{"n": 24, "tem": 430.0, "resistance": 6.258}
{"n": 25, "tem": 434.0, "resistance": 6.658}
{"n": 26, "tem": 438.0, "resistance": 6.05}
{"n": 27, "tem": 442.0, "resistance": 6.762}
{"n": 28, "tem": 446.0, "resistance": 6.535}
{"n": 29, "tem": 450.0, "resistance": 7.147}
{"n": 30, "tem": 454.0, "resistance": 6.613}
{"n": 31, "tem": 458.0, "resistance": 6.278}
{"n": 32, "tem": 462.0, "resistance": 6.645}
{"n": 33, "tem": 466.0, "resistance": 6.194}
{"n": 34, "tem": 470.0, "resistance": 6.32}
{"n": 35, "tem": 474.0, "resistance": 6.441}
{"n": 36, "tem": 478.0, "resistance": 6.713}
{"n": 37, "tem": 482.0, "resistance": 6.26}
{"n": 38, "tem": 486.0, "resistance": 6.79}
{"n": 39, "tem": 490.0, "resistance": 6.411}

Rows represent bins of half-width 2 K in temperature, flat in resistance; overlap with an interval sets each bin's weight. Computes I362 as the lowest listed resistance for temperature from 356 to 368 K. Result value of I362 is 6.737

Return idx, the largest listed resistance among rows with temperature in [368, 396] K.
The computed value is 7.52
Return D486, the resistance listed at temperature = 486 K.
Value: 6.79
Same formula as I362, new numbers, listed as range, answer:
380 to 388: 6.871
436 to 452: 6.05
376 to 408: 6.694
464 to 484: 6.194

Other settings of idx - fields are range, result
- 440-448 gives 6.762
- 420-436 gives 6.658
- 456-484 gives 6.713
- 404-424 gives 6.697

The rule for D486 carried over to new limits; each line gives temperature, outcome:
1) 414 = 6.697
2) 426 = 6.317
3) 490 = 6.411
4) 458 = 6.278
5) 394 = 7.52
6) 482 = 6.26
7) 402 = 7.109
